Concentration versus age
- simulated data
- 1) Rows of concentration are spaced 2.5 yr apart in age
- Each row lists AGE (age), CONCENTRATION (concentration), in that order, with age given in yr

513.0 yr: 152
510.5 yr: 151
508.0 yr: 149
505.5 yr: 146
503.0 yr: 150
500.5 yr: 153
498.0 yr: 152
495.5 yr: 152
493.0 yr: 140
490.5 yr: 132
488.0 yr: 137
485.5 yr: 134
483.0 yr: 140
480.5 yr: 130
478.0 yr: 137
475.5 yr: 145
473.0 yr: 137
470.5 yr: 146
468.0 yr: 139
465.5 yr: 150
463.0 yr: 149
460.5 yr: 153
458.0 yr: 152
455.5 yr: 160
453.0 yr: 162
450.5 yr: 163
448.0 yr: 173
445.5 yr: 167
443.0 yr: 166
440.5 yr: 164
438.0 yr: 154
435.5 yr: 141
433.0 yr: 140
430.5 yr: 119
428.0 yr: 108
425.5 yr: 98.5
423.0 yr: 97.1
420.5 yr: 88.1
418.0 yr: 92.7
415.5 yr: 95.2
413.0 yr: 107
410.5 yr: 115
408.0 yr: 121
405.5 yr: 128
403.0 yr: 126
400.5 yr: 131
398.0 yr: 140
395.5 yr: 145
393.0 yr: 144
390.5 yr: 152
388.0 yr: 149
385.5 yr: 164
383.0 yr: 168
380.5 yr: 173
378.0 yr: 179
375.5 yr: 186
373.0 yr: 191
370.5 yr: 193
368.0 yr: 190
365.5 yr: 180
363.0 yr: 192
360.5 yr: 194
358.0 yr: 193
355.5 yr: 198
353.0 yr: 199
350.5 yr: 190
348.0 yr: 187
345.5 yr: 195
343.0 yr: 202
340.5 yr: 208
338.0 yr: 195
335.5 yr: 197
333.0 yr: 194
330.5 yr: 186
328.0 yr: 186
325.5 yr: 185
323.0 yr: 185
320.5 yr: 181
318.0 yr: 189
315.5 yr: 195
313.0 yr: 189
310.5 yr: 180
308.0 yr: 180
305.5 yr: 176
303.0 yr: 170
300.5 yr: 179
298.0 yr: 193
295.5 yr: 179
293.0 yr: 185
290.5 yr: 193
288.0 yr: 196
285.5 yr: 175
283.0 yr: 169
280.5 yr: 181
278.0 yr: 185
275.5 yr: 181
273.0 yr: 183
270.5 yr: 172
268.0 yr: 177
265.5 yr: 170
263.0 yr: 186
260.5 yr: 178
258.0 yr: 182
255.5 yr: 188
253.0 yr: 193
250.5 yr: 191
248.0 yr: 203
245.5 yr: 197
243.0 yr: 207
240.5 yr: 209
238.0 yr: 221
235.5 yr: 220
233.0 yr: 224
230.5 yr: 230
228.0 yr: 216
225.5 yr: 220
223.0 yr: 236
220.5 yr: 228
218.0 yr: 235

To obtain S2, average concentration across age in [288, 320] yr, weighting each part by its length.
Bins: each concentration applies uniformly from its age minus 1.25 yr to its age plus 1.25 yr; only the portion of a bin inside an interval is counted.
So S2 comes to 184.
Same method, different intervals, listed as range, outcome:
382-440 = 127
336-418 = 166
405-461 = 133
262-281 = 179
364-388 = 179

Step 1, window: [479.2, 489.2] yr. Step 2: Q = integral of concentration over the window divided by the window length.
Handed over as 135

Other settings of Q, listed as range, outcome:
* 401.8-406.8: 127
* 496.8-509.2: 150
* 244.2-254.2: 196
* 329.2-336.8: 192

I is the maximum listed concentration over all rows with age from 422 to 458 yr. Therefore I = 173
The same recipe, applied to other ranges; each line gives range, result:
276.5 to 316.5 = 196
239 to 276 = 209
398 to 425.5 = 140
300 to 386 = 208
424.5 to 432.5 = 119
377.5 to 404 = 179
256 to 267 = 186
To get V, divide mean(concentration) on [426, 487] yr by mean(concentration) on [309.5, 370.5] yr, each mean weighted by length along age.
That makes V 0.8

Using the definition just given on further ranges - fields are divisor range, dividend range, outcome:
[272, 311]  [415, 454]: 0.74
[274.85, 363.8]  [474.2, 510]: 0.76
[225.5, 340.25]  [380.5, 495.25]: 0.73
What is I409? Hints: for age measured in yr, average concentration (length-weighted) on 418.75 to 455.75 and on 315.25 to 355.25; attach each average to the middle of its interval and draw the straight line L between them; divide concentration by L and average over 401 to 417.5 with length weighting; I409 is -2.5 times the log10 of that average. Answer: 0.315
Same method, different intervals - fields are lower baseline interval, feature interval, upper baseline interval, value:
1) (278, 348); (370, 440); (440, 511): 0.21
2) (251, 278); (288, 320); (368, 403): -0.06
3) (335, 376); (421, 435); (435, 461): 0.43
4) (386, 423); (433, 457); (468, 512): -0.20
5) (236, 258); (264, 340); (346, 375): 0.07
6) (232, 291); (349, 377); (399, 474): -0.21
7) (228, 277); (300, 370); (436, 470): -0.06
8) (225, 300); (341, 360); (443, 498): -0.13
